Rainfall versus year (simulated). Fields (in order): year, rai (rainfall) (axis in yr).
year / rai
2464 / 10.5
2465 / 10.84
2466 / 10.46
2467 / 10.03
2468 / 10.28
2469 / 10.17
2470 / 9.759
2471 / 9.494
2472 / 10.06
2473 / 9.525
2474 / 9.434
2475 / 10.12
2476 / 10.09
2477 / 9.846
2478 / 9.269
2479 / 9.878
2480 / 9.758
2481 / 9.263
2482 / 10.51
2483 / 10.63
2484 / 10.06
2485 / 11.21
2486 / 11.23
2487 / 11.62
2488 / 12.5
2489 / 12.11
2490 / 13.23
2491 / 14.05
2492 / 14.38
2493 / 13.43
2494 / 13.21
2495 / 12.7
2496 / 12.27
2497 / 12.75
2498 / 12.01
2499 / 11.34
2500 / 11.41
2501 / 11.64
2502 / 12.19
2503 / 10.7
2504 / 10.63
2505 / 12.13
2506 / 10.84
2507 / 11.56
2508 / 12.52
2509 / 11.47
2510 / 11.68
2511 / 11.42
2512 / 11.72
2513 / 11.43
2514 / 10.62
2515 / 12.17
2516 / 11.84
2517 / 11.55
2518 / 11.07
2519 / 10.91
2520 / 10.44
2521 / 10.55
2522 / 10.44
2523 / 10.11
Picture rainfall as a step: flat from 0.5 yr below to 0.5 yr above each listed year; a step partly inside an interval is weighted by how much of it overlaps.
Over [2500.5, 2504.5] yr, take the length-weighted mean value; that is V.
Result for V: 11.3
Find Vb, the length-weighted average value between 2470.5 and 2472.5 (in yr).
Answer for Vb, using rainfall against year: 9.78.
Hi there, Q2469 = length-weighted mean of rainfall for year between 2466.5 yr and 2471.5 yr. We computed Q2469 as 9.95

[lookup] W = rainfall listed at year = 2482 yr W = 10.51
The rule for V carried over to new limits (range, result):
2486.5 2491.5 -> 12.7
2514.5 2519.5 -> 11.5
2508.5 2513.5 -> 11.5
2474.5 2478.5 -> 9.83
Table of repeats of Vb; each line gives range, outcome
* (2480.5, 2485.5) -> 10.3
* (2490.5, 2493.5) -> 14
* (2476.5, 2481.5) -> 9.6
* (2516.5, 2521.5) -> 10.9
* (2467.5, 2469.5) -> 10.2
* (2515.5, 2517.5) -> 11.7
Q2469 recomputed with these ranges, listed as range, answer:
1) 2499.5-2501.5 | 11.5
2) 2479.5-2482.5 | 9.84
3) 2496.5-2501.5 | 11.8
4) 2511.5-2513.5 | 11.6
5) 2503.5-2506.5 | 11.2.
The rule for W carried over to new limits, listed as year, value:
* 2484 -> 10.06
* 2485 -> 11.21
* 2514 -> 10.62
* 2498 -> 12.01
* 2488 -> 12.5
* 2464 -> 10.5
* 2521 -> 10.55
